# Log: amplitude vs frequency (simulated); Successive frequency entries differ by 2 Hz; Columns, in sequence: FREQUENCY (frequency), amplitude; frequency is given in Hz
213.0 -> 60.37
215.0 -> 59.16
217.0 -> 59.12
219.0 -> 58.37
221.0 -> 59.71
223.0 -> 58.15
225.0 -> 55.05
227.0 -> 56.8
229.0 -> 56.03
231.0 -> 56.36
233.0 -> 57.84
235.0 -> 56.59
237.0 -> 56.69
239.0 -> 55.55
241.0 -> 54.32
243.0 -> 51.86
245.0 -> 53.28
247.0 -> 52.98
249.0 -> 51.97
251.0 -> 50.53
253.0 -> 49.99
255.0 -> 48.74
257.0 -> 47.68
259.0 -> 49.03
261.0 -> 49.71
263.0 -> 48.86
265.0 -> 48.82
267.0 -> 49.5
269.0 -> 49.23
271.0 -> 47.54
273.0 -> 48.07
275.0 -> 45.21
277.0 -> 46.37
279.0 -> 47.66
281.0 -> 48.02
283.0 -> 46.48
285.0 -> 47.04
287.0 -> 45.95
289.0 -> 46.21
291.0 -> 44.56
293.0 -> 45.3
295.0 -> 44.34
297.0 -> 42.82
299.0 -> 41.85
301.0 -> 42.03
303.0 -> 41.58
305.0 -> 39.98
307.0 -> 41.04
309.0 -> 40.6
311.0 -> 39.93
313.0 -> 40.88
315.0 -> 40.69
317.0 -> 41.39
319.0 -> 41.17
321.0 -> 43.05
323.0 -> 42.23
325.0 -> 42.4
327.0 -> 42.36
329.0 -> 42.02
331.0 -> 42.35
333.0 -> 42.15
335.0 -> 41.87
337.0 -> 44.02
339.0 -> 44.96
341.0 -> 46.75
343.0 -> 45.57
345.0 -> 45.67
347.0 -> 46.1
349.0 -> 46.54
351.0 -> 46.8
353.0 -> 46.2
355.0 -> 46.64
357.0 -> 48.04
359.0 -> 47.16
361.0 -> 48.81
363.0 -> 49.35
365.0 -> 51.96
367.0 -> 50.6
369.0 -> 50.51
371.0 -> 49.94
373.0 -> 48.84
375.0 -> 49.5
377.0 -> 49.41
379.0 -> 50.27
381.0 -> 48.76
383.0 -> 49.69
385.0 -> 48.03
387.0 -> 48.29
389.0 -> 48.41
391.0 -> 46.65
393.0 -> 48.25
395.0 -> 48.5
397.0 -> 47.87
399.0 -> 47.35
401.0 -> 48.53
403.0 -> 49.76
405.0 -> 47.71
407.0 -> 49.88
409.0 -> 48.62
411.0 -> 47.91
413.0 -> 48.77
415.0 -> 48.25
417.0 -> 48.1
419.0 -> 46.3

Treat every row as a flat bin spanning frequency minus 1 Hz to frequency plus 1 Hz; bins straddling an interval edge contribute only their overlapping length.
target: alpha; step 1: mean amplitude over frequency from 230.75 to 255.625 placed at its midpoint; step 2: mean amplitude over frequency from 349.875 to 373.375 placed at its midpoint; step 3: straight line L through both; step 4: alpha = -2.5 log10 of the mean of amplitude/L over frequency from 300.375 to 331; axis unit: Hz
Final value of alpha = 0.22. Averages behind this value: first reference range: 53.6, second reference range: 48.7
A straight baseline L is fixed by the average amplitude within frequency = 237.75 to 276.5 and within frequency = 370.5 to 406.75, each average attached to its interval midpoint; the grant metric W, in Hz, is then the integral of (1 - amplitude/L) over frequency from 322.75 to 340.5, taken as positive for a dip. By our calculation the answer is 2.3 Hz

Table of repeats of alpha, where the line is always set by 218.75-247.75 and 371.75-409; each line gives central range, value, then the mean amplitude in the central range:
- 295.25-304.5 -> 0.246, 42.1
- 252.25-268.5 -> 0.118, 49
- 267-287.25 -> 0.142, 47.3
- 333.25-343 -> 0.153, 44.3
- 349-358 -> 0.078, 46.9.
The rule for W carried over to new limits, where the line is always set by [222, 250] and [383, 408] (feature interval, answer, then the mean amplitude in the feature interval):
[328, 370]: 3.3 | 46.4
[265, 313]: 7.4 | 44.8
